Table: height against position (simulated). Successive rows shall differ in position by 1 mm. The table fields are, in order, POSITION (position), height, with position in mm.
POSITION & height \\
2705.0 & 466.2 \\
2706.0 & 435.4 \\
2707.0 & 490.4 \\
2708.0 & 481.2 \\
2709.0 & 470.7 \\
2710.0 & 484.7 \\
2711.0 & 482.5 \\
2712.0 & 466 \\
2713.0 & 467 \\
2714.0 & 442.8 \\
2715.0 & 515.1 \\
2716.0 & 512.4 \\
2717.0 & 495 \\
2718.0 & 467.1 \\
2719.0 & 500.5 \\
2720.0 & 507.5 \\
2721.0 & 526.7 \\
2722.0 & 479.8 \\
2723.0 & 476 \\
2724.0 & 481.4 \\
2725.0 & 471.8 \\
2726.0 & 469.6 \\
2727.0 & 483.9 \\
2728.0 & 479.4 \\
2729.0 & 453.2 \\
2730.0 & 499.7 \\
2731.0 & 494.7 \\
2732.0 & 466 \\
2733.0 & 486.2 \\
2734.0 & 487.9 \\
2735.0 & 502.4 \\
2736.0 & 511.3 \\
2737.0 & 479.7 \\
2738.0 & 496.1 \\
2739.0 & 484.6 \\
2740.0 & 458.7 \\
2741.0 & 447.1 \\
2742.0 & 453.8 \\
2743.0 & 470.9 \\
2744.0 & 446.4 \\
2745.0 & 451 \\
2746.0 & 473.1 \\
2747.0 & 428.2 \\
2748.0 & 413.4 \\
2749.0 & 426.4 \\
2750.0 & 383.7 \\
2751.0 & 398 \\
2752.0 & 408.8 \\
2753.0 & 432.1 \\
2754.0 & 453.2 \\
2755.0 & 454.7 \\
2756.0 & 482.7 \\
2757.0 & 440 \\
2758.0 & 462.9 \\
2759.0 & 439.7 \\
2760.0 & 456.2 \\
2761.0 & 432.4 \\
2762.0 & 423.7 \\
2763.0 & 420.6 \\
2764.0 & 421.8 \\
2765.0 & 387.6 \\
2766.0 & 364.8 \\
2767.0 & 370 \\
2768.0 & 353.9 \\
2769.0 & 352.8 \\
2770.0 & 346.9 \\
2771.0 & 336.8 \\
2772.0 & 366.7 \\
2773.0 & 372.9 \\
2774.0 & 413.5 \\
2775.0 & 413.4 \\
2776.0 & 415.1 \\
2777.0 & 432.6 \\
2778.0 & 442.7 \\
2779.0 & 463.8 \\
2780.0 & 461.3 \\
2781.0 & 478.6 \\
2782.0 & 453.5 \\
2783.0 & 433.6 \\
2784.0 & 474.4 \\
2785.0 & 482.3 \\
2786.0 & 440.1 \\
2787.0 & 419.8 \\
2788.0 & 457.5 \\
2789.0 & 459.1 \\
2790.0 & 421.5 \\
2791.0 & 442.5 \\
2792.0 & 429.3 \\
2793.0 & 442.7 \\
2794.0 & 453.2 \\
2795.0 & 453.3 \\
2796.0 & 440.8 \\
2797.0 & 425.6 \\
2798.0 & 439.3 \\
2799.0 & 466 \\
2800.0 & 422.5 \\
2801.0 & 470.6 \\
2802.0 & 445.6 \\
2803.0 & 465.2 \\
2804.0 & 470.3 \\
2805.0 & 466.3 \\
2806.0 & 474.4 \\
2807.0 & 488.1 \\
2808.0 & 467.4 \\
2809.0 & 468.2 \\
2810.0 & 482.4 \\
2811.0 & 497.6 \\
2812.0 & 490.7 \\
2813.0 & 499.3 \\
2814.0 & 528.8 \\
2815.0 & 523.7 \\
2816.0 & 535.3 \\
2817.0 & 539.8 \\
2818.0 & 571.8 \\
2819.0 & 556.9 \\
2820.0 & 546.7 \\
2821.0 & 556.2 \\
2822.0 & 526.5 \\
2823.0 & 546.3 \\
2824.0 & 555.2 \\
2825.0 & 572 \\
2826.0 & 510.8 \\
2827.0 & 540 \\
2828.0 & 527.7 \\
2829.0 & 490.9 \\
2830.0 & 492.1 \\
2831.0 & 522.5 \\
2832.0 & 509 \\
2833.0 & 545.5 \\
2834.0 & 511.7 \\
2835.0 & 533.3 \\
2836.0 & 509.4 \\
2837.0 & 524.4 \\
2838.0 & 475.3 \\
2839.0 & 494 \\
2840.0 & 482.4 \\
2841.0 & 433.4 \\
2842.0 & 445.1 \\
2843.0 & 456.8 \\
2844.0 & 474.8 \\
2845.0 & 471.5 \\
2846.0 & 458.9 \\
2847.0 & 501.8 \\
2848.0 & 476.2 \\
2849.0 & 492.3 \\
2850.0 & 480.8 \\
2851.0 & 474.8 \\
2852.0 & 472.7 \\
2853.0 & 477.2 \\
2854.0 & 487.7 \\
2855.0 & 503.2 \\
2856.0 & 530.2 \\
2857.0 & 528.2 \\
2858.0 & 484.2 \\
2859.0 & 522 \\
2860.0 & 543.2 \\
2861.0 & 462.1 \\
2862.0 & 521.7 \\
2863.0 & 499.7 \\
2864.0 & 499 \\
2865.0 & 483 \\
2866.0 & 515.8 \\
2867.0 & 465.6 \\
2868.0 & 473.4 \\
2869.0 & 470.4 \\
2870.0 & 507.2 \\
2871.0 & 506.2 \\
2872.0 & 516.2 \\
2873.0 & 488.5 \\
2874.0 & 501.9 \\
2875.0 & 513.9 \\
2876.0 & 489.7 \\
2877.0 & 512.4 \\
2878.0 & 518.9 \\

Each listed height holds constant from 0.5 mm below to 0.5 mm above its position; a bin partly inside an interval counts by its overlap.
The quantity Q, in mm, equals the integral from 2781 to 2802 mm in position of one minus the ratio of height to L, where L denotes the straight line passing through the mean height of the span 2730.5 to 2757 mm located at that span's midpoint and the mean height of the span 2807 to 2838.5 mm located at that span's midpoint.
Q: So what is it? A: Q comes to 2.0 mm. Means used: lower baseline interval 457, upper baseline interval 521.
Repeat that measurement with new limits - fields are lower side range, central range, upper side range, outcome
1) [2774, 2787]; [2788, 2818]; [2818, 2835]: 1.1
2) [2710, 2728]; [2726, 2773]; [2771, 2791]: 2.3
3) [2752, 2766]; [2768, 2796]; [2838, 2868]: 1.3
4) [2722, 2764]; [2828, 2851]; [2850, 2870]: -0.1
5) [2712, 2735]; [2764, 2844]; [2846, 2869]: 3.7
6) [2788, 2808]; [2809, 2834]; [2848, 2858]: -3.0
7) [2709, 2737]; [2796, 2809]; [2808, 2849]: 1.2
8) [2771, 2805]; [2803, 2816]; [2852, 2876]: -0.9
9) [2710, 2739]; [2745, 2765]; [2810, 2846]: 2.4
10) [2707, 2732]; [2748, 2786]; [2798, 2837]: 5.7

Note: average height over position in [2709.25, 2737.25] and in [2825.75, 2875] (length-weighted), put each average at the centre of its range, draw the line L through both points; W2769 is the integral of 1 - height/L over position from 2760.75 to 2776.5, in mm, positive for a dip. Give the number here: 3.3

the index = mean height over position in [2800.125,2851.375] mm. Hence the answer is 501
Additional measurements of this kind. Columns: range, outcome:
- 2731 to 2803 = 438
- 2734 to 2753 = 452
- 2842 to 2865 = 491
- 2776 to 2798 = 447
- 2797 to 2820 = 489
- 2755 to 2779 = 409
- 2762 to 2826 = 458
